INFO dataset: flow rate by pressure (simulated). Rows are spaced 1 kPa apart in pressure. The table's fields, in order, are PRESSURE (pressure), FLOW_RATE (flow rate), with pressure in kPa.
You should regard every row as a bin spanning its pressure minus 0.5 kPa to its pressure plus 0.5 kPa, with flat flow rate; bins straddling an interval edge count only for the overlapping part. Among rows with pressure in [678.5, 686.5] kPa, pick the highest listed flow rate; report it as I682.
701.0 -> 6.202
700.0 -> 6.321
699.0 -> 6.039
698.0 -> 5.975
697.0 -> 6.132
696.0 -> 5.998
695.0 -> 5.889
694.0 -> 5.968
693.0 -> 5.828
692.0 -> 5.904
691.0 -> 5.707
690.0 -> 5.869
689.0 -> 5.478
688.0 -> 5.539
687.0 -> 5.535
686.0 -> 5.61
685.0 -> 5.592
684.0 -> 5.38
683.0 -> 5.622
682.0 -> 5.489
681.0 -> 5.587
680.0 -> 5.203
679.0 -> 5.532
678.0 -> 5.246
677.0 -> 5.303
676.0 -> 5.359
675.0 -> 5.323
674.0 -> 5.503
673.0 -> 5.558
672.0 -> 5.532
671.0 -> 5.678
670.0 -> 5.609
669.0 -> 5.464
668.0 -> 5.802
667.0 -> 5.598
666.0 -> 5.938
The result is 5.622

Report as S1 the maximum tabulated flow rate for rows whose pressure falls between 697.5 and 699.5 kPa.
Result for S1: 6.039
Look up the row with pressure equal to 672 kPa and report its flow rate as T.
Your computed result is 5.532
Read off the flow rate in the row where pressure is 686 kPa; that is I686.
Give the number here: 5.61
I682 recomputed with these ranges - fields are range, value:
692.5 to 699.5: 6.132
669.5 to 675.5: 5.678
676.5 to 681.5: 5.587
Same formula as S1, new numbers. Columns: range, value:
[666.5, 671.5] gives 5.802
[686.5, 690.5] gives 5.869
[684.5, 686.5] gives 5.61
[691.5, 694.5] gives 5.968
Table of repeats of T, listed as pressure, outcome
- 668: 5.802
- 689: 5.478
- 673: 5.558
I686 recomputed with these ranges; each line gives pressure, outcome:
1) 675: 5.323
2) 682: 5.489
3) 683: 5.622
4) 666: 5.938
